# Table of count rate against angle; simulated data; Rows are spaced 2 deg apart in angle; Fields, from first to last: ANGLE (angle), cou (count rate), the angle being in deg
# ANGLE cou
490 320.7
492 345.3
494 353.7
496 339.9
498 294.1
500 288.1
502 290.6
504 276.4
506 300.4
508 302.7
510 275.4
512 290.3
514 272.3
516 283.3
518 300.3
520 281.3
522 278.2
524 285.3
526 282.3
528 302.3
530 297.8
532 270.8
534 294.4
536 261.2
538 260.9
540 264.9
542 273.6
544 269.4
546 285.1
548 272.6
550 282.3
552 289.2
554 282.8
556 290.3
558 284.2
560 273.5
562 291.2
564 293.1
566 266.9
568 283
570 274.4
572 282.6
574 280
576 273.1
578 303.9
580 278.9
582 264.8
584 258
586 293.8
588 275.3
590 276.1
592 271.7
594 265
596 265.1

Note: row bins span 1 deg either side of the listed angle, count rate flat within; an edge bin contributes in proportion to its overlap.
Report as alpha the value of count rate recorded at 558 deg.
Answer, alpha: 284.2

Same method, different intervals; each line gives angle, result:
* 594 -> 265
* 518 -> 300.3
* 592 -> 271.7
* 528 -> 302.3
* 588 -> 275.3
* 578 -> 303.9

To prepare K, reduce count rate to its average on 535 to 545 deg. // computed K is 266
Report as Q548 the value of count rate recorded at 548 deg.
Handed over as 272.6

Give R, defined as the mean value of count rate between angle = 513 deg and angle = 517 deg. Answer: 278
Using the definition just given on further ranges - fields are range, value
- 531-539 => 272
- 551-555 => 286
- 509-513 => 283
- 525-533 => 288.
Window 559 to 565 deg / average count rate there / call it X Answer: 286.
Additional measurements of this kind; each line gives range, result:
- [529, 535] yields 288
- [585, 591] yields 282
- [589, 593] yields 274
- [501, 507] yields 289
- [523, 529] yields 290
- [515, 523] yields 286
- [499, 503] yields 289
